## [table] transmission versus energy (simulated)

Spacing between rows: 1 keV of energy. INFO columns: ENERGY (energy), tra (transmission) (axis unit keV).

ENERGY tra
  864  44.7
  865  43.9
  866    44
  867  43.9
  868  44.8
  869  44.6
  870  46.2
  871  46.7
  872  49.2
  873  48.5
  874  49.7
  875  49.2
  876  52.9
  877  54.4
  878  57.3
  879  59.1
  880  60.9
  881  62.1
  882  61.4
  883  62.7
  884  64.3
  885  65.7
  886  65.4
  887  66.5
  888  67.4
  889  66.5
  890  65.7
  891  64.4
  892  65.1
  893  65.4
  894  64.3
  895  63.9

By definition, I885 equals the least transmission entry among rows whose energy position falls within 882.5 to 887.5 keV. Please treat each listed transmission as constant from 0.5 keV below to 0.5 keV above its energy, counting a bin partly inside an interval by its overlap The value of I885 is 62.7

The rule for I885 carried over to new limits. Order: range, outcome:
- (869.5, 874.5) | 46.2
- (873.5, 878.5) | 49.2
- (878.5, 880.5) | 59.1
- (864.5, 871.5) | 43.9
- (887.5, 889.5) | 66.5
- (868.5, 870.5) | 44.6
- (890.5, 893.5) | 64.4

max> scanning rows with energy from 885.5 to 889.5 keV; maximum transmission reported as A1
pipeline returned 67.4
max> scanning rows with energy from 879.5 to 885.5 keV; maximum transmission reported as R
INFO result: 65.7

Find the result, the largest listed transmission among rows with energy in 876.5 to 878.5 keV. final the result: 57.3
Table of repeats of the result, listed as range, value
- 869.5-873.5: 49.2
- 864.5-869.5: 44.8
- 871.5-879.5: 59.1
